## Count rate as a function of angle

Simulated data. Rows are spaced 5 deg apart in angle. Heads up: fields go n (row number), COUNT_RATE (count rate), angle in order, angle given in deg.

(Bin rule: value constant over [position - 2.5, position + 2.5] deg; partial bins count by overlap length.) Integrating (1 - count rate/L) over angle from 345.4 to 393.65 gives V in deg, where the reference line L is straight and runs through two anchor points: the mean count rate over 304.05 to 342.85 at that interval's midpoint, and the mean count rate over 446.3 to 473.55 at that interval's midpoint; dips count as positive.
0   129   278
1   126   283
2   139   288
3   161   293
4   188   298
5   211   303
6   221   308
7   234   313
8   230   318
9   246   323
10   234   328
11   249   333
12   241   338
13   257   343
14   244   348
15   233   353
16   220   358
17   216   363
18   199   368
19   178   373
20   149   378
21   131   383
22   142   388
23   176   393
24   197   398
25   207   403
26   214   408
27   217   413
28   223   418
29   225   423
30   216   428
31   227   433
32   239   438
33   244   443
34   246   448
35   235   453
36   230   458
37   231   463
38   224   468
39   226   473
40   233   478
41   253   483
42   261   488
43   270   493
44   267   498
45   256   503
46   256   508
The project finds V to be 9.4 deg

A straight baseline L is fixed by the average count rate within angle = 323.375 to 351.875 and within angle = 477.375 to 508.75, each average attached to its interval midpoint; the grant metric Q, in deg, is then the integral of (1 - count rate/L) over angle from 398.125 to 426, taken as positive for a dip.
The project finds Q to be 3.9 deg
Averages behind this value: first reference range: 244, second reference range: 258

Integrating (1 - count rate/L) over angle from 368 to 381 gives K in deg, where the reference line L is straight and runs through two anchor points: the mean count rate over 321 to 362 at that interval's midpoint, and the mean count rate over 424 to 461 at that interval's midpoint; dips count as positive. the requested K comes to 3.7 deg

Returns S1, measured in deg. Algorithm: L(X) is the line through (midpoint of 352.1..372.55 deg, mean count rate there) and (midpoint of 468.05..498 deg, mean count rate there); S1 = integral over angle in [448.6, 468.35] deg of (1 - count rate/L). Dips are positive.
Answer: 0.7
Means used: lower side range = 212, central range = 232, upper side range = 248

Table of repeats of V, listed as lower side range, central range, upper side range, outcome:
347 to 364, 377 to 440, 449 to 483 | 8.8 deg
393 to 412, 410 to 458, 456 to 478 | -3.3 deg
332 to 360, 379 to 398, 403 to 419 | 5.8 deg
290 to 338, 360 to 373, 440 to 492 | 1.4 deg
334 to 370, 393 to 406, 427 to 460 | 2.0 deg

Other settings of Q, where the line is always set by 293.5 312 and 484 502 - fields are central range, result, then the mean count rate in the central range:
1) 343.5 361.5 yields -1.2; 234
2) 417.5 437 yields 1.5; 224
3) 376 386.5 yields 4.1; 140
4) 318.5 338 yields -2.7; 241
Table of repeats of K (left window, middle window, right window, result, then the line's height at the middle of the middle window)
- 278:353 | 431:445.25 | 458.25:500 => 0.0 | 236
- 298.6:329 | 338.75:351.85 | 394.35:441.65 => -1.4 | 224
